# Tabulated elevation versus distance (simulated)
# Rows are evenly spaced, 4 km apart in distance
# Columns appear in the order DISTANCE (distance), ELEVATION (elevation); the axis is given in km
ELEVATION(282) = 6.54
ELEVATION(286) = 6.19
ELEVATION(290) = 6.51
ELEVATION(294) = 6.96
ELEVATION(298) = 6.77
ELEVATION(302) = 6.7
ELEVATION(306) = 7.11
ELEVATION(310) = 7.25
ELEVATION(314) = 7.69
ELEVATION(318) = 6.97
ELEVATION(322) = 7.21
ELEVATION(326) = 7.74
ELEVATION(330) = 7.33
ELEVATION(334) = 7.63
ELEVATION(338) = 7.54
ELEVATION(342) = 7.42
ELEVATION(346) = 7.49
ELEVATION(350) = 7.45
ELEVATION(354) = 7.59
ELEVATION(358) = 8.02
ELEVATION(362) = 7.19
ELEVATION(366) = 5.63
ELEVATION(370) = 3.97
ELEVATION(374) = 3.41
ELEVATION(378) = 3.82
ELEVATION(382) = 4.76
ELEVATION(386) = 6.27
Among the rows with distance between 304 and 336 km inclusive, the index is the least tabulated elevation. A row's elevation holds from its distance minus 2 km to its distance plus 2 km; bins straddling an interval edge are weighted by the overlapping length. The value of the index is 6.97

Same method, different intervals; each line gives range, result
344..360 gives 7.45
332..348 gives 7.42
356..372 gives 3.97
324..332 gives 7.33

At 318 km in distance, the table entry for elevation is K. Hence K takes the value 6.97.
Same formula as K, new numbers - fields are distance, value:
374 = 3.41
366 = 5.63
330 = 7.33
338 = 7.54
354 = 7.59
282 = 6.54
